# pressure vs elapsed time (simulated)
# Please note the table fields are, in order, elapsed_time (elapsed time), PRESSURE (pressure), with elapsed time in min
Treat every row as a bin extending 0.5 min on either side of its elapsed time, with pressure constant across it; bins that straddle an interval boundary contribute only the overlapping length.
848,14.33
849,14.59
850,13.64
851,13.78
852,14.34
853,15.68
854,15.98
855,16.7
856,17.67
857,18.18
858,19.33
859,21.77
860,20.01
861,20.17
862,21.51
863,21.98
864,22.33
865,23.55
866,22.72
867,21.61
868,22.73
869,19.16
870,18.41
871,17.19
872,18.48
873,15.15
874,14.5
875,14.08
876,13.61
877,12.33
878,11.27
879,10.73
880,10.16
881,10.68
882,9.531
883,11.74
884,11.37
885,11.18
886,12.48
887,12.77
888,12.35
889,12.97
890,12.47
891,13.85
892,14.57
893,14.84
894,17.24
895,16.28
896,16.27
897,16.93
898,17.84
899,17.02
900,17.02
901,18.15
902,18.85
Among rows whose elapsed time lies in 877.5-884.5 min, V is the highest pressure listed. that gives 11.74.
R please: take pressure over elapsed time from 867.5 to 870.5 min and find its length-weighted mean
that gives 20.1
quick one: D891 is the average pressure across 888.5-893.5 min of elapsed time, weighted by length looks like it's 13.7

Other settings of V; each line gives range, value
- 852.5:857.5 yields 18.18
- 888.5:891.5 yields 13.85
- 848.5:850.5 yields 14.59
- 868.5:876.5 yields 19.16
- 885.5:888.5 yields 12.77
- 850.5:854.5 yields 15.98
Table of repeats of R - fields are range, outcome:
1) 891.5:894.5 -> 15.5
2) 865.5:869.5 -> 21.6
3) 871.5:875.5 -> 15.6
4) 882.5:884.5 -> 11.6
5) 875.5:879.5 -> 12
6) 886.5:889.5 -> 12.7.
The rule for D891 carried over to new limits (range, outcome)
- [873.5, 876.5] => 14.1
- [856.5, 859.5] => 19.8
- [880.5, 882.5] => 10.1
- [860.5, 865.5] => 21.9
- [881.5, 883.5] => 10.6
